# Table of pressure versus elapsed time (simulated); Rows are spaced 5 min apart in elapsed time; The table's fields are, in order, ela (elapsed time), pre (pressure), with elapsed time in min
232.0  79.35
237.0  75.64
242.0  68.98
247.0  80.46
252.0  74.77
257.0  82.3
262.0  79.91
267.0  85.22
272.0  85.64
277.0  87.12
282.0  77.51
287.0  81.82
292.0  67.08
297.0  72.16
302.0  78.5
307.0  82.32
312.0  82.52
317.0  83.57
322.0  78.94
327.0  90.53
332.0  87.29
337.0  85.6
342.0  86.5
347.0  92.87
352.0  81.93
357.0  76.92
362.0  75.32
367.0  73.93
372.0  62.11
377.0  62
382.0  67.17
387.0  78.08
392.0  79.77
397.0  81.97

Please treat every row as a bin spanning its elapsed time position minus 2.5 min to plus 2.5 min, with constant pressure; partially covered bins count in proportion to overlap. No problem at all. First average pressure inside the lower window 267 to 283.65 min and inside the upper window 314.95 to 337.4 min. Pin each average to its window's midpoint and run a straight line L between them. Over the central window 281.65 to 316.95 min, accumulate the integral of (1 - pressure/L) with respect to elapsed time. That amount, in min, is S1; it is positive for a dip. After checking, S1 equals 2.8 min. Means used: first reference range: 84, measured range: 77.8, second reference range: 85.2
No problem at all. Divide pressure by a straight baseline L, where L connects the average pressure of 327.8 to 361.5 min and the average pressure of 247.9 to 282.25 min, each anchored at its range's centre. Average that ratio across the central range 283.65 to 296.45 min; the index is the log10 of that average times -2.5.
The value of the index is 0.12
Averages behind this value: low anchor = 82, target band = 74.3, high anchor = 84.9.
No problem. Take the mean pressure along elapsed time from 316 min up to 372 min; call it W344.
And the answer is 82.1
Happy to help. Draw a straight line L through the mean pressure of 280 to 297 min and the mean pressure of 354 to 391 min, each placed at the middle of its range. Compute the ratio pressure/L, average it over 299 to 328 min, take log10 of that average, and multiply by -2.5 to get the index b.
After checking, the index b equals -0.12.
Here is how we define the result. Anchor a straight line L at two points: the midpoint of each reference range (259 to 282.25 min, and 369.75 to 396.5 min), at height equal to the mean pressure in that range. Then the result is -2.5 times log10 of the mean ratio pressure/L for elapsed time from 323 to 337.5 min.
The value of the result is -0.14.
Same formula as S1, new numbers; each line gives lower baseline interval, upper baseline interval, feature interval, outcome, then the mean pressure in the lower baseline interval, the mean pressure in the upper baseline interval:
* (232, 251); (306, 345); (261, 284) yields -1.3 min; 75.6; 84.9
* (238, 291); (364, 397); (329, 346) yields -2.9 min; 79.9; 71.5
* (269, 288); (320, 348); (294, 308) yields 1.3 min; 83.2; 86.8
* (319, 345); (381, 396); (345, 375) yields 1.7 min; 85.9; 76.5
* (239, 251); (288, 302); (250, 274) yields -2.5 min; 74.8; 72.5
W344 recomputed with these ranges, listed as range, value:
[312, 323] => 81.9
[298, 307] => 78.5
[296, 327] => 80.9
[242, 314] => 79.4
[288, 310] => 75.6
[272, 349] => 82.3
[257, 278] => 84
